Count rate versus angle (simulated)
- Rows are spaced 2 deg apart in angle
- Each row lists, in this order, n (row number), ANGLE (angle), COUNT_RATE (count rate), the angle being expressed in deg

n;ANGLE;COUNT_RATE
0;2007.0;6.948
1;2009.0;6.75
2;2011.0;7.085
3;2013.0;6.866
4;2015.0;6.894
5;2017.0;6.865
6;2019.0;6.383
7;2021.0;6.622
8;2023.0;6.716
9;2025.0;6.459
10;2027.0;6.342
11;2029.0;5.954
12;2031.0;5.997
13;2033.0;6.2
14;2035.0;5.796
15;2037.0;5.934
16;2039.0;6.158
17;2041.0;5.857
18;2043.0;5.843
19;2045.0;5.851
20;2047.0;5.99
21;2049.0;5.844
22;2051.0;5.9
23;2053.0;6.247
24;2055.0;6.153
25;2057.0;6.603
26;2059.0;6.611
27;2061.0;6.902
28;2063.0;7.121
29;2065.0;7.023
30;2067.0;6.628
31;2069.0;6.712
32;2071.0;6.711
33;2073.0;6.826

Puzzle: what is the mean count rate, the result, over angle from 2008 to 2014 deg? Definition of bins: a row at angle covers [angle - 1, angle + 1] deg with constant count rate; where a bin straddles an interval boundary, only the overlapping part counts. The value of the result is 6.9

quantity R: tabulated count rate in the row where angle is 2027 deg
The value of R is 6.342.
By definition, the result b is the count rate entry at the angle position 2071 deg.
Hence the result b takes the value 6.711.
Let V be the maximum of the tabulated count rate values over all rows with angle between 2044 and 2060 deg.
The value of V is 6.611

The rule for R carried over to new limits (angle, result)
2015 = 6.894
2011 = 7.085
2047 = 5.99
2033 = 6.2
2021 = 6.622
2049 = 5.844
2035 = 5.796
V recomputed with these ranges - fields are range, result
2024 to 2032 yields 6.459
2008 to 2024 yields 7.085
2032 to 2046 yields 6.2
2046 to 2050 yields 5.99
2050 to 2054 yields 6.247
